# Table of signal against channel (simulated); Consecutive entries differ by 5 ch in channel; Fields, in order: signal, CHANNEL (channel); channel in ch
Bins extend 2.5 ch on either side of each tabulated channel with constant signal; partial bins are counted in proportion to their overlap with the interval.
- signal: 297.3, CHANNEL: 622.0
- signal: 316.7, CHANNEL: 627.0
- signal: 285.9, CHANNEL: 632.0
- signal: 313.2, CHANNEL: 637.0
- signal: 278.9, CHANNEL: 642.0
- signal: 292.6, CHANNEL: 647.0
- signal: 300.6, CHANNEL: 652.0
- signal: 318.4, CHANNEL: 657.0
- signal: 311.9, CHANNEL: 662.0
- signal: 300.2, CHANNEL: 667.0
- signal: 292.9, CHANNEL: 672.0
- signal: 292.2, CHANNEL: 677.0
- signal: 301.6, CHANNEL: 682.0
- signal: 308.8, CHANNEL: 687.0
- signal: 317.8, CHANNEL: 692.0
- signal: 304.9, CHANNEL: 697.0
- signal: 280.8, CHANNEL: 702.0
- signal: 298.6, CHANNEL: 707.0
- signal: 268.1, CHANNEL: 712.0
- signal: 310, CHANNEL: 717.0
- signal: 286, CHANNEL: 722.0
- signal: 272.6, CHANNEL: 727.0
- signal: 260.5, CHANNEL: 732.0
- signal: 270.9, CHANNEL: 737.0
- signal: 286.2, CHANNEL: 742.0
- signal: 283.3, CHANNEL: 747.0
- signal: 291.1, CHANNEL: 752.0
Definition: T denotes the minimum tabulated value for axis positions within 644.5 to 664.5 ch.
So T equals 292.6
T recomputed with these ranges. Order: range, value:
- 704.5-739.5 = 260.5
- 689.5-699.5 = 304.9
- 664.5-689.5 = 292.2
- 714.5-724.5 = 286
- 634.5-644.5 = 278.9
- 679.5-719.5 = 268.1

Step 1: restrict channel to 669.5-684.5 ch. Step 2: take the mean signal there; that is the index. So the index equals 296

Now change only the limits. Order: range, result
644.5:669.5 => 305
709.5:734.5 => 279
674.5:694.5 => 305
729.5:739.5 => 266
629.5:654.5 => 294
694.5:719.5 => 292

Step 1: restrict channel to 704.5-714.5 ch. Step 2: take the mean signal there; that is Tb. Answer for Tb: 283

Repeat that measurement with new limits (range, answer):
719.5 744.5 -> 275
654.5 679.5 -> 303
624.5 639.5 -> 305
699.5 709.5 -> 290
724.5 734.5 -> 267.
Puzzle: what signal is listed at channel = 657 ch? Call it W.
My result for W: 318.4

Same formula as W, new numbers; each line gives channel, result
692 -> 317.8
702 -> 280.8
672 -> 292.9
